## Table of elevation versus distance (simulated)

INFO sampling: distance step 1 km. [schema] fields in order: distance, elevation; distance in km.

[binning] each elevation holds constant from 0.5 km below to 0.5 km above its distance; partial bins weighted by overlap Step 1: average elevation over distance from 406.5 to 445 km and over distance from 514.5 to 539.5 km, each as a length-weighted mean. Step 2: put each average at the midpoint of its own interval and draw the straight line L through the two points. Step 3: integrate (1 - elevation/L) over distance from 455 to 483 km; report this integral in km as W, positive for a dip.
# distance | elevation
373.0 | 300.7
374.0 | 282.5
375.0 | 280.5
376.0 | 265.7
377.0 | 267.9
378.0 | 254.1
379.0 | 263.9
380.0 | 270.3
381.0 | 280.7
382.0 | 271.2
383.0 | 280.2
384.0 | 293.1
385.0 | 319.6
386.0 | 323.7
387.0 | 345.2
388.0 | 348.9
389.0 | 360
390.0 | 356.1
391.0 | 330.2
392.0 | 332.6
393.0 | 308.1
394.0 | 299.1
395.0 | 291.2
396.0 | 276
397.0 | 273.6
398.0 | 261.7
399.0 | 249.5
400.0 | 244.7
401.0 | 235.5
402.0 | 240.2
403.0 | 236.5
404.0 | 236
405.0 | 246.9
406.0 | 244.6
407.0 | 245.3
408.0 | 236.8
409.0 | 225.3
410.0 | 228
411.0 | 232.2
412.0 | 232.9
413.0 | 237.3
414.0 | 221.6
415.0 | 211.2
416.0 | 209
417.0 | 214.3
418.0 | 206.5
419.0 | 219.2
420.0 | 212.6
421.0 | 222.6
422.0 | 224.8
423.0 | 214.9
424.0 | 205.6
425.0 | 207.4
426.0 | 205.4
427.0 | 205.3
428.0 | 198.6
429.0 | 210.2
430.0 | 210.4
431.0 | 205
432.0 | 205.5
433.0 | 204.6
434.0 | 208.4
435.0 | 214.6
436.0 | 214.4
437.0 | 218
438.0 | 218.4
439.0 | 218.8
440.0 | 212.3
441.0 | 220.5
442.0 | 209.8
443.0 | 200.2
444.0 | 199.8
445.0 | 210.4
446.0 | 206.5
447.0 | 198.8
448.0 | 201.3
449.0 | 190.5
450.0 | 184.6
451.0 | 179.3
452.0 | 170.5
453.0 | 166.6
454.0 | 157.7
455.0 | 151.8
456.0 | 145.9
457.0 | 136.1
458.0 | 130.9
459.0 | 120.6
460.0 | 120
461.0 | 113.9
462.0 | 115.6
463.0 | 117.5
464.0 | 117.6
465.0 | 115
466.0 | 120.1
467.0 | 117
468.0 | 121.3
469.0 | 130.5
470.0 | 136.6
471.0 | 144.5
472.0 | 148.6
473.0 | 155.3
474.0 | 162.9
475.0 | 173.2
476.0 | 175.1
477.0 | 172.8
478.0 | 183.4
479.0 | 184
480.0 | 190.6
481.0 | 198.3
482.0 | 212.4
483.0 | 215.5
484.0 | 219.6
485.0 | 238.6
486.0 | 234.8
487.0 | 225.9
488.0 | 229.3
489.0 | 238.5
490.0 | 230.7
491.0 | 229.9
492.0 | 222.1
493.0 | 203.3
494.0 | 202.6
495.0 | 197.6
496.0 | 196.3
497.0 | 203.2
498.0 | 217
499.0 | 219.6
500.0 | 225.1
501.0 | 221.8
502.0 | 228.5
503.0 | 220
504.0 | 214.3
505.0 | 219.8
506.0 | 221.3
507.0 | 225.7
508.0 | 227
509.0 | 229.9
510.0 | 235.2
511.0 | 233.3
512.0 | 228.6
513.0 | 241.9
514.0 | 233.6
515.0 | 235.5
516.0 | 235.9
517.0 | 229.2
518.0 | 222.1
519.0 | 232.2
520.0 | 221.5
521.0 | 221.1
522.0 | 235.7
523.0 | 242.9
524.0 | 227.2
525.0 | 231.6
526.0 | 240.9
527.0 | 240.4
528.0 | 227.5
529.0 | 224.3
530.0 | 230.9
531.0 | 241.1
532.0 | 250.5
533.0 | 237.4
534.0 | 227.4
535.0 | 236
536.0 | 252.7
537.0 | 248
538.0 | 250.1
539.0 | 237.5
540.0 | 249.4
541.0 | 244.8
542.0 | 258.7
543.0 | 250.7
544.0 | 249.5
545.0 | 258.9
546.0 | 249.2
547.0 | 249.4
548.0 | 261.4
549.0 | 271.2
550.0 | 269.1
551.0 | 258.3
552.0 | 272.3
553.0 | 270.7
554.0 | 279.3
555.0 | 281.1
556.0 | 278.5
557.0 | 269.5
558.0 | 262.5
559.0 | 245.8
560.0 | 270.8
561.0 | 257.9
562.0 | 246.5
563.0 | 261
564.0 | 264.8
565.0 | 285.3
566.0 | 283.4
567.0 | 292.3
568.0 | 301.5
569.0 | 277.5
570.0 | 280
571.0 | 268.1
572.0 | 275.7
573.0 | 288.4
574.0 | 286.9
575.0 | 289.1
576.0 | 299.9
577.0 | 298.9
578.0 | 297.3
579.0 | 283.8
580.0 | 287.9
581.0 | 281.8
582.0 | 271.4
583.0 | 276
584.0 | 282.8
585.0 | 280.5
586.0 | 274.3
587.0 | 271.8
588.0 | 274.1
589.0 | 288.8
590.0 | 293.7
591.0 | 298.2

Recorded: 9.5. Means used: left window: 215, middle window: 148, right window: 235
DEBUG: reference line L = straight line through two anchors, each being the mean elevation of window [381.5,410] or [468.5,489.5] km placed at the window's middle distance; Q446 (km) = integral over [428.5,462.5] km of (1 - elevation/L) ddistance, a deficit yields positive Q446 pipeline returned 6.45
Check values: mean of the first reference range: 282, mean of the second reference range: 189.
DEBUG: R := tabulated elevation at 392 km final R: 332.6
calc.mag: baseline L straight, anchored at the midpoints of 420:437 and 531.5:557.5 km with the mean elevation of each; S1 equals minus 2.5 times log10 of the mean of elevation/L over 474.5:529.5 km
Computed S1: 0.09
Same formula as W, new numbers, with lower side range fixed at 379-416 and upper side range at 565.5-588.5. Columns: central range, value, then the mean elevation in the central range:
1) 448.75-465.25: 7.95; 143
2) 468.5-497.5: 8.62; 195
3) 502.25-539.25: 6.26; 233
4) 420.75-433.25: 2.96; 209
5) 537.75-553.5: 1.41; 256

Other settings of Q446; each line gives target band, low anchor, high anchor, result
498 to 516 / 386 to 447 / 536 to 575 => 2.1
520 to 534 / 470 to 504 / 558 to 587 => 0.2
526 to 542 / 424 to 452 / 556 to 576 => 1.1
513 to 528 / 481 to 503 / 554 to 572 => 0.5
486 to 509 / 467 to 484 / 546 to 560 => -2.7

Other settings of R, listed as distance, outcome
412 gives 232.9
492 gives 222.1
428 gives 198.6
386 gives 323.7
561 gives 257.9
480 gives 190.6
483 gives 215.5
